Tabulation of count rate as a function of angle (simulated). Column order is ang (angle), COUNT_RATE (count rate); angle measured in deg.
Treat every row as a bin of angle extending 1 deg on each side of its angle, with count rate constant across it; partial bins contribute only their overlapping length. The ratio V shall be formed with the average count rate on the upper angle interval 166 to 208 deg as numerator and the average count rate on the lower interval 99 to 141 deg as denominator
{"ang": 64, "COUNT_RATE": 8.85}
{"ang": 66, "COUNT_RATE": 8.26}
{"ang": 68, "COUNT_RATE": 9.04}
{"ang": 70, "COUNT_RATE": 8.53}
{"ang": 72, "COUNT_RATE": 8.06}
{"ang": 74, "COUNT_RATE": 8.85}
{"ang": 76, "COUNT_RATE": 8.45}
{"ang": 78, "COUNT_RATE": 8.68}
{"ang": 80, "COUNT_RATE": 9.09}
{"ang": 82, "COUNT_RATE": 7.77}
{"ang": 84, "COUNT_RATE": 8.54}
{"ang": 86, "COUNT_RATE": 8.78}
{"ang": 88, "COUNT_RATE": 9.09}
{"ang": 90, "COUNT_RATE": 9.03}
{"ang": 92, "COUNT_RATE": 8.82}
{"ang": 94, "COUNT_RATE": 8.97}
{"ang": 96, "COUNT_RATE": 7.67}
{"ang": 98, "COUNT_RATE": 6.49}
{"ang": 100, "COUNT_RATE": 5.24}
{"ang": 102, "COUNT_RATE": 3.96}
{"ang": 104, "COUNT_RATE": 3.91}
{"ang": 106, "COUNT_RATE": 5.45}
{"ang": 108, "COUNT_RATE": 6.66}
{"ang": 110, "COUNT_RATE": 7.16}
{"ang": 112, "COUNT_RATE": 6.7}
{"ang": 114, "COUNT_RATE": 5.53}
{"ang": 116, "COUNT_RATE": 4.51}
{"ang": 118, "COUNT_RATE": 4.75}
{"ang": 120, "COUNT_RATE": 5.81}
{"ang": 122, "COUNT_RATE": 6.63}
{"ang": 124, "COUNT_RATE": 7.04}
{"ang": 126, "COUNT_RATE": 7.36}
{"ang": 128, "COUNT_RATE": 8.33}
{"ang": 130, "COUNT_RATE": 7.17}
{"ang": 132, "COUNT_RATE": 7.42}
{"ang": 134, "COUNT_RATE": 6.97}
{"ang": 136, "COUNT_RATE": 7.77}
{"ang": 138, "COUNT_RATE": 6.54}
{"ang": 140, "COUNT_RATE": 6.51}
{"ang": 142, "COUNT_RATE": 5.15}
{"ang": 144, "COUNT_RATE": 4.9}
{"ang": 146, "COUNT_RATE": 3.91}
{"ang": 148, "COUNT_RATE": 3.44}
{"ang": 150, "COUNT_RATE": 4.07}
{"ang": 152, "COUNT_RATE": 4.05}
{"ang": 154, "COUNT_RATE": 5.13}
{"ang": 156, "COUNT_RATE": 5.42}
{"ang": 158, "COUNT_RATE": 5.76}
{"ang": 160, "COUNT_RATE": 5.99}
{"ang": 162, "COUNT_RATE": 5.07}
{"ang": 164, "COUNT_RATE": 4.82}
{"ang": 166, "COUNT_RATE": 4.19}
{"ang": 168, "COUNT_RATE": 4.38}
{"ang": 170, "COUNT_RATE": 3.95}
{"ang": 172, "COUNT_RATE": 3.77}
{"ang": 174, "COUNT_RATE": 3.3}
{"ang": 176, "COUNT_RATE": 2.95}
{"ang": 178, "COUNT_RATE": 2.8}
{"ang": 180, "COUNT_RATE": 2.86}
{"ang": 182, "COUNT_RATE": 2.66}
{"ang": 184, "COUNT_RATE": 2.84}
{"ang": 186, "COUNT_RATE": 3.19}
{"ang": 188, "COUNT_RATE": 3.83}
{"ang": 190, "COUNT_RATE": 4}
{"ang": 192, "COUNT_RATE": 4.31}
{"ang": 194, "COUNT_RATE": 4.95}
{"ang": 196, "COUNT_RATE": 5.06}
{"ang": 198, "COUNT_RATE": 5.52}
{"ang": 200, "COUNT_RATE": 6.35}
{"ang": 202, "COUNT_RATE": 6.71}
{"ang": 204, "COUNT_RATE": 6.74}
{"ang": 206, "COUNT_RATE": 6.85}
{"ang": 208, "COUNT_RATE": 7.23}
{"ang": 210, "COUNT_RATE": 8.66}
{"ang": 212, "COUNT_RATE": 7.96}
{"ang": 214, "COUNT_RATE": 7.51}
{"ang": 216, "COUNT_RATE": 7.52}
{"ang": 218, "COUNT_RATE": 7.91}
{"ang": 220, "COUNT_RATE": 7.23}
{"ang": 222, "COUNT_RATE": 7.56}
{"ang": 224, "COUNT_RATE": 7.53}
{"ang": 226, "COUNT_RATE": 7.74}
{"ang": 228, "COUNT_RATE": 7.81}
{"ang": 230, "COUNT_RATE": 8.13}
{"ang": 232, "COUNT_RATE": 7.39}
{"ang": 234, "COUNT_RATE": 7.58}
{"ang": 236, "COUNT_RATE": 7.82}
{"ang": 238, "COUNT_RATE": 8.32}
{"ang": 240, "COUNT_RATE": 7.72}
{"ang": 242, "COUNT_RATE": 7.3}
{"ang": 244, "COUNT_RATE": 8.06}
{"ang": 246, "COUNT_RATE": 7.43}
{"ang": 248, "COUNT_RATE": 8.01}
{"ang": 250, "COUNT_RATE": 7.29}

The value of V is 0.7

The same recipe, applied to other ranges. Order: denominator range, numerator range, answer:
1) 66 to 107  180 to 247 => 0.84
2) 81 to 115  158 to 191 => 0.55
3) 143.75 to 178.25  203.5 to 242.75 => 1.76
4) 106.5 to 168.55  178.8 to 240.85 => 1.10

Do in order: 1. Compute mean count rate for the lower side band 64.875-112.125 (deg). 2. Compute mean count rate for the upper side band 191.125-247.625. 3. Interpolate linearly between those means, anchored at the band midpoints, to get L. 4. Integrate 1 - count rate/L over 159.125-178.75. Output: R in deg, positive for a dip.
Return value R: 8.6 deg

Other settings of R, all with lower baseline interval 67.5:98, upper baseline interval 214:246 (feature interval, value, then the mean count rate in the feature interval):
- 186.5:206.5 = 6.4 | 5.34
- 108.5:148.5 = 10.0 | 6.22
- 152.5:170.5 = 6.9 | 4.97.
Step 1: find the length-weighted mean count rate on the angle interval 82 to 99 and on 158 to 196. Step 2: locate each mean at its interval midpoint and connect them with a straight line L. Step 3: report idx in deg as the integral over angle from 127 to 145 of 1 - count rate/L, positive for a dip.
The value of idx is -2.0 deg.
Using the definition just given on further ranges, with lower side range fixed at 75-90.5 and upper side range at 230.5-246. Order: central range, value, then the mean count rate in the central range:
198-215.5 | 1.7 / 7.16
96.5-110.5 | 4.9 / 5.57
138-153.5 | 6.7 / 4.72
